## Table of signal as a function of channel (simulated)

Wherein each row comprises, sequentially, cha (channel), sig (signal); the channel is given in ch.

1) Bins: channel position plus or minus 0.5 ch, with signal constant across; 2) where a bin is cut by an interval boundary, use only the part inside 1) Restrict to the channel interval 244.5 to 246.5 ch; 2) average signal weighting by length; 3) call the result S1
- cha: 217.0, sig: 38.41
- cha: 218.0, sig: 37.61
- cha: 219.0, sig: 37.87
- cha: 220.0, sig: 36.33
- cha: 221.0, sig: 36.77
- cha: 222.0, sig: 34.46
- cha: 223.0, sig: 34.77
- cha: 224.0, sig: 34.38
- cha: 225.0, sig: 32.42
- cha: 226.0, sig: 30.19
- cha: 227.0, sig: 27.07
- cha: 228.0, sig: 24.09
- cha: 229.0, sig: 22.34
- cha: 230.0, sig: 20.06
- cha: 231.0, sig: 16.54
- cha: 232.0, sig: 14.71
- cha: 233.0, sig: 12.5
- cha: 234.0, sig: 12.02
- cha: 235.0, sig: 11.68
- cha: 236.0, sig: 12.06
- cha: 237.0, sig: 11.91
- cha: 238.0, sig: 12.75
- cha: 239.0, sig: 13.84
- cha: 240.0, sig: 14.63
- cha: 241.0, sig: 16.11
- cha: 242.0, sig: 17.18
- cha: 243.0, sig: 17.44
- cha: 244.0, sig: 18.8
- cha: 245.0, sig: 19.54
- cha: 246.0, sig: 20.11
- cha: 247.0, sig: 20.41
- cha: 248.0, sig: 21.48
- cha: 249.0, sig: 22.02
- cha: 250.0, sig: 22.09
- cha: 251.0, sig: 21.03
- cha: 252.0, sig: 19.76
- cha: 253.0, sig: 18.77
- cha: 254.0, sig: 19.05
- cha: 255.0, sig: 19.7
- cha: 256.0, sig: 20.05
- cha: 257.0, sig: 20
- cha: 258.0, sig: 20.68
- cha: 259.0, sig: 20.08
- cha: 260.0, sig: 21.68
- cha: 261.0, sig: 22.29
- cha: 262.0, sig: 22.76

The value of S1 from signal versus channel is 19.8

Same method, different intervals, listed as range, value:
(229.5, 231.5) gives 18.3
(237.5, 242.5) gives 14.9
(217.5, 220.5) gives 37.3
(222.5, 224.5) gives 34.6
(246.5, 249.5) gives 21.3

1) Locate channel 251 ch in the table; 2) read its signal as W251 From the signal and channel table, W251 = 21.03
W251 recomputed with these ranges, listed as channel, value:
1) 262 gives 22.76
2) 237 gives 11.91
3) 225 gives 32.42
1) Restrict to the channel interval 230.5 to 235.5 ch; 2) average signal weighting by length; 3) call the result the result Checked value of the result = 13.5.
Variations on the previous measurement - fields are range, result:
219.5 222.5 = 35.9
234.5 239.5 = 12.4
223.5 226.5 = 32.3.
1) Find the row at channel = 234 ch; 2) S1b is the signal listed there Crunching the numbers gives 12.02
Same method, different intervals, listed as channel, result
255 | 19.7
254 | 19.05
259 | 20.08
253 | 18.77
